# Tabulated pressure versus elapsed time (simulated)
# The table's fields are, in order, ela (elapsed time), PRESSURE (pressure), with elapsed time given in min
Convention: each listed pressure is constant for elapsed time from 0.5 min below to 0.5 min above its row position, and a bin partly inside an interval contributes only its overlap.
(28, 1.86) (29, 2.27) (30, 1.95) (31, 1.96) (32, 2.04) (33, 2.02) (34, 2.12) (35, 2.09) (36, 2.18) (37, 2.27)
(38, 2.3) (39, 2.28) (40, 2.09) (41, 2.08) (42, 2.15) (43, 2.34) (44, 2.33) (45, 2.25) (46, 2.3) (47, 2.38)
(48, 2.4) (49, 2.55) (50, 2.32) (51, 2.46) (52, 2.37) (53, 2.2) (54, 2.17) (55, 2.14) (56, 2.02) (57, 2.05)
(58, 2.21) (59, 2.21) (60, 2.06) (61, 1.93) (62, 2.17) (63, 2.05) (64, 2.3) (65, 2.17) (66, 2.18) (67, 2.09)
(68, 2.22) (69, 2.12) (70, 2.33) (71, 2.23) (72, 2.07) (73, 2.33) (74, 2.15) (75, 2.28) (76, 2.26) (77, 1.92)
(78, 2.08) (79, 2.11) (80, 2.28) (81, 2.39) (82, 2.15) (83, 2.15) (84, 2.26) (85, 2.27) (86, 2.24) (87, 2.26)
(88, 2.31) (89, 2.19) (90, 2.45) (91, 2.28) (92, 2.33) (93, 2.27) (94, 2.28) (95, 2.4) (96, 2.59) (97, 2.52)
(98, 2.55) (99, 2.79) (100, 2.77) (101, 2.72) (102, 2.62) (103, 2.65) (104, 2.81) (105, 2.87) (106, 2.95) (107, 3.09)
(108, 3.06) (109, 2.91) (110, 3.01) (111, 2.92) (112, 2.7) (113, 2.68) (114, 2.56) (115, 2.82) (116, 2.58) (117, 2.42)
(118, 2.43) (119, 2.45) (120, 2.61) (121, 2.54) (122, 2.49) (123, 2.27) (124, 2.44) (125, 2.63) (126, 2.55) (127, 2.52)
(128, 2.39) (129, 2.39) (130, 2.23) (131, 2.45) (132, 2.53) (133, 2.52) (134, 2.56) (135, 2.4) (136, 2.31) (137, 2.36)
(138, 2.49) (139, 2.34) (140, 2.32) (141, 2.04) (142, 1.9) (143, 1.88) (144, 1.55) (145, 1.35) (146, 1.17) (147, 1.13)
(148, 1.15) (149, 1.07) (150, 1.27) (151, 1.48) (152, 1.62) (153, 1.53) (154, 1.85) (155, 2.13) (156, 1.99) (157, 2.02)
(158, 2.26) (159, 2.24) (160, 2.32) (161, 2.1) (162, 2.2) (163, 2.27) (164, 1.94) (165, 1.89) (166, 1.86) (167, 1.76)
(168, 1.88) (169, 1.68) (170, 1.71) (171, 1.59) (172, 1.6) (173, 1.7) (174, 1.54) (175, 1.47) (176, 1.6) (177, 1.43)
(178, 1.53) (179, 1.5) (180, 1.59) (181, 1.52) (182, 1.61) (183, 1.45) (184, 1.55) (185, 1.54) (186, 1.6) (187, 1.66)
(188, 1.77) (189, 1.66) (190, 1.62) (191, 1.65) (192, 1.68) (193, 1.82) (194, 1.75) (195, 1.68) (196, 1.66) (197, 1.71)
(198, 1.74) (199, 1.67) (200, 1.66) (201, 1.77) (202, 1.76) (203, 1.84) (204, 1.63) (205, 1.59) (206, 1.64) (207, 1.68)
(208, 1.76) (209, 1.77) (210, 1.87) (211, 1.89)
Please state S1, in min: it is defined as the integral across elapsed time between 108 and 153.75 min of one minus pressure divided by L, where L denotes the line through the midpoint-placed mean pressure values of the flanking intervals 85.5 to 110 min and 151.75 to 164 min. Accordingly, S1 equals 1.6 min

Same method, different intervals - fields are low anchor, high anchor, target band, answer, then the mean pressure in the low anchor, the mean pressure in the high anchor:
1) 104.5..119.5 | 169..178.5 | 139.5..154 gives 3.9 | 2.76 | 1.58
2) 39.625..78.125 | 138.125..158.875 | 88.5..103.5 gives -3.7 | 2.21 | 1.73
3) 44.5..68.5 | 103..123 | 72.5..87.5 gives 1.3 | 2.22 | 2.72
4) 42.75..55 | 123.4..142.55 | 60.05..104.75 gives 0.9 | 2.33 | 2.39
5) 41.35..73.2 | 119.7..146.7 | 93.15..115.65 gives -4.9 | 2.22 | 2.26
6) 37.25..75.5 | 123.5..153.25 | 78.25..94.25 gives -0.8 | 2.22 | 2.02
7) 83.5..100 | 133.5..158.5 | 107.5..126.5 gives -4.4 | 2.39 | 1.85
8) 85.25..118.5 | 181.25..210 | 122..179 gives 4.8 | 2.6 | 1.68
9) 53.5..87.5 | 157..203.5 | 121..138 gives -4.4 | 2.17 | 1.74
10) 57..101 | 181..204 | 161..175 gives -0.1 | 2.26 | 1.67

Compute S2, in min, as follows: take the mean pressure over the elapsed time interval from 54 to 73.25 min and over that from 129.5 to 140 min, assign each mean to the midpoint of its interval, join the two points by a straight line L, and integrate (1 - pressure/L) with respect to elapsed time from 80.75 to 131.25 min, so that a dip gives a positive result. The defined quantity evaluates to -4.97 min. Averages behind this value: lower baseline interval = 2.15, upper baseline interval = 2.41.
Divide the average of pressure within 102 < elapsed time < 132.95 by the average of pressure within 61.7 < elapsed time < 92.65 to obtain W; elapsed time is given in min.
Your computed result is 1.19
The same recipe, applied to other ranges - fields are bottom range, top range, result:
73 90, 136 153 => 0.77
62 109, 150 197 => 0.73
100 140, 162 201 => 0.65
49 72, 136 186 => 0.80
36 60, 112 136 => 1.11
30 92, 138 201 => 0.78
